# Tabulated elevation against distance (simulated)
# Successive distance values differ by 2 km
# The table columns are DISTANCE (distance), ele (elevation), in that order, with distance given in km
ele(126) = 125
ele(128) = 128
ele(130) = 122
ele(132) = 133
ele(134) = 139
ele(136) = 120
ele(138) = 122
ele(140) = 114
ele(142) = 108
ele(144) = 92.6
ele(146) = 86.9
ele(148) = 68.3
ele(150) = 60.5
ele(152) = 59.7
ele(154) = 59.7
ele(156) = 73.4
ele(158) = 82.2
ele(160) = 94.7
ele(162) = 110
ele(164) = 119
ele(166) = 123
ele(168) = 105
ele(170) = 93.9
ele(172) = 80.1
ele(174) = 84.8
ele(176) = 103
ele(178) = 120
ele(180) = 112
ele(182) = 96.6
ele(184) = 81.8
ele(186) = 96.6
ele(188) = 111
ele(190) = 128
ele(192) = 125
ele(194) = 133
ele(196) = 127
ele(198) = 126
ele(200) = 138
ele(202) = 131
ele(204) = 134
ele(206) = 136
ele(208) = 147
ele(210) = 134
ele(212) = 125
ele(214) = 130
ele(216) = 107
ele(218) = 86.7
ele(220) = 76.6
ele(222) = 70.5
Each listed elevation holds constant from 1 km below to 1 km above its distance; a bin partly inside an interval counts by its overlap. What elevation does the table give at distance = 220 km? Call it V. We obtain 76.6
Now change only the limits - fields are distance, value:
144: 92.6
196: 127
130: 122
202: 131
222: 70.5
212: 125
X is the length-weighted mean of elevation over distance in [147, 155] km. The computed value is 62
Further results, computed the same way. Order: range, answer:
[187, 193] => 121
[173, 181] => 105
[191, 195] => 129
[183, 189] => 96.5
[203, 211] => 138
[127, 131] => 125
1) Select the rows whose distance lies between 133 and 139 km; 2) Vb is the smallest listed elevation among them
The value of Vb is 120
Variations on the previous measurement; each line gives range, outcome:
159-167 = 94.7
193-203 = 126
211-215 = 125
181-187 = 81.8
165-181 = 80.1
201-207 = 131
